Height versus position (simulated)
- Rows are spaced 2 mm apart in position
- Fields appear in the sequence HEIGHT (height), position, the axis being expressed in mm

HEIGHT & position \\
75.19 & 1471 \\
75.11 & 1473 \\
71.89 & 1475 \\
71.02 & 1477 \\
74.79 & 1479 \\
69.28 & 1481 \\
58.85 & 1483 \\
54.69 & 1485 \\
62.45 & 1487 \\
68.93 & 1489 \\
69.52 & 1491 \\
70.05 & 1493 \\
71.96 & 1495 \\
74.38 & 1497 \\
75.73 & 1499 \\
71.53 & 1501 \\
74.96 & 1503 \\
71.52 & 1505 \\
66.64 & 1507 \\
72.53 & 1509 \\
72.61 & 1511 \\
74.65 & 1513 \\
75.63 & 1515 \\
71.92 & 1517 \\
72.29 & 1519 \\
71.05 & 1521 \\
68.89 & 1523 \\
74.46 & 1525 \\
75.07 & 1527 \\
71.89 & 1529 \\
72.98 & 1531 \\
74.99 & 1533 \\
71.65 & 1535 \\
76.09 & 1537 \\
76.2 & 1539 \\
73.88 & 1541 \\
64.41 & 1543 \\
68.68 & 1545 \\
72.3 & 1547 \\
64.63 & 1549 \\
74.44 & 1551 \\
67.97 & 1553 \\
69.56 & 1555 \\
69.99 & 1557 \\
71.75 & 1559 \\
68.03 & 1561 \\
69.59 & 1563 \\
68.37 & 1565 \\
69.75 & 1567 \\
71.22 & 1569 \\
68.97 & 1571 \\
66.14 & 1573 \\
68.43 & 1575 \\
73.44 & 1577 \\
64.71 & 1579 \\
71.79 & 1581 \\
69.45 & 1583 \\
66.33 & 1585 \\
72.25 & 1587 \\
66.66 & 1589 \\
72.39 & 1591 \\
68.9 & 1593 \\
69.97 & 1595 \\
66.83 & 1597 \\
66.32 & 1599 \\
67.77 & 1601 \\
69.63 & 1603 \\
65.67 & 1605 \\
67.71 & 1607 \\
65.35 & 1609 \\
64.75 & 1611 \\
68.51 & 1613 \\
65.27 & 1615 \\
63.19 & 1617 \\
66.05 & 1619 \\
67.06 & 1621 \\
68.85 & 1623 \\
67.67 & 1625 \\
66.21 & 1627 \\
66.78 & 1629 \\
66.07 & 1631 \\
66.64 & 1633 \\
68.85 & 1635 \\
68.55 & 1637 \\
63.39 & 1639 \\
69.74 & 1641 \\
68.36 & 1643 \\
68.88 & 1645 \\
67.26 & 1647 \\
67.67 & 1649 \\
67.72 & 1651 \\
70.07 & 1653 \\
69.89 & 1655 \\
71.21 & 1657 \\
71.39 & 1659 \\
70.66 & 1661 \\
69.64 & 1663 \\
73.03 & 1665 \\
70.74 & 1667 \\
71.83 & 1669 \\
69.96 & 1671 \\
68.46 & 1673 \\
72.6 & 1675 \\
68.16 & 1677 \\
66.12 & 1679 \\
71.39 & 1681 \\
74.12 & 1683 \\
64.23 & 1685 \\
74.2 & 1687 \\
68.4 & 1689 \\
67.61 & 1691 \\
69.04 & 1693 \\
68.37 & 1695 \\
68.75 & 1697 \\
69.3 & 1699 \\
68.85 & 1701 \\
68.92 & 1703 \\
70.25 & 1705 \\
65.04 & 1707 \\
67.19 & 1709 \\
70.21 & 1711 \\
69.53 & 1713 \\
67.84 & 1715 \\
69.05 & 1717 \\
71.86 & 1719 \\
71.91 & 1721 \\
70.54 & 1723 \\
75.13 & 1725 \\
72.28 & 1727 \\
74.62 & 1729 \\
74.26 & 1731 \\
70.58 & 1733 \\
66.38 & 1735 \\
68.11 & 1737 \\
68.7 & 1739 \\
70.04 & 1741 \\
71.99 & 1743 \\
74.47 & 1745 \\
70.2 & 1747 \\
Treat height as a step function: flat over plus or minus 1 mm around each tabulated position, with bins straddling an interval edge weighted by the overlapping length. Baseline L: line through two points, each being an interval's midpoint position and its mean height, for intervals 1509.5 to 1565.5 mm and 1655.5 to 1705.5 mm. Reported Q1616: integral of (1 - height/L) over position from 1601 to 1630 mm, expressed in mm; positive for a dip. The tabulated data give 1.6 mm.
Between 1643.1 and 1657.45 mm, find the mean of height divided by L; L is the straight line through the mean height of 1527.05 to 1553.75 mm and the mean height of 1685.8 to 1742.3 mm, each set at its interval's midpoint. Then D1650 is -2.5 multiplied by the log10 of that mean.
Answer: 0.03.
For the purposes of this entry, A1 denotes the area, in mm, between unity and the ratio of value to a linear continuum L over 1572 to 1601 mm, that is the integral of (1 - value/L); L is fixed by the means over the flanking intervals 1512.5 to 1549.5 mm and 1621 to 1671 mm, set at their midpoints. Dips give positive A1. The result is 0.7 mm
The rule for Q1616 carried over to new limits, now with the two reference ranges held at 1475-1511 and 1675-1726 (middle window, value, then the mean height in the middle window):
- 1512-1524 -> -0.5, 72.4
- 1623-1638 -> 0.5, 67.4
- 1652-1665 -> -0.2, 70.7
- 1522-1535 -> -0.6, 72.9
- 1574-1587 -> 0.0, 69.3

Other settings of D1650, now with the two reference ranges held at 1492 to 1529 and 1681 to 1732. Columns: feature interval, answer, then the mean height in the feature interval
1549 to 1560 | 0.027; 70.2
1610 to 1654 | 0.061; 67.2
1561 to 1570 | 0.035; 69.5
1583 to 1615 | 0.055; 67.9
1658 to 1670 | -0.009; 71.2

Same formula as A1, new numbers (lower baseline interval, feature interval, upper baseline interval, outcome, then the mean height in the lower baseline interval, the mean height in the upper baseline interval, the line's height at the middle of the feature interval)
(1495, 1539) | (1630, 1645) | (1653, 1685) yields 0.7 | 73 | 70.4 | 70.9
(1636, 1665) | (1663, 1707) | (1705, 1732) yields 0.2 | 69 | 70.7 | 69.9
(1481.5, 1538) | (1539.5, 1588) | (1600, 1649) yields -0.3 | 71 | 67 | 69.1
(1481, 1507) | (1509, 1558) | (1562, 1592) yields -2.1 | 68.7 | 69.3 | 69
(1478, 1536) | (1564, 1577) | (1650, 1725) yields 0.2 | 70.9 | 69.8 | 70.5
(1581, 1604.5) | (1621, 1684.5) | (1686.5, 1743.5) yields 0.3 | 68.8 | 69.9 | 69.4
